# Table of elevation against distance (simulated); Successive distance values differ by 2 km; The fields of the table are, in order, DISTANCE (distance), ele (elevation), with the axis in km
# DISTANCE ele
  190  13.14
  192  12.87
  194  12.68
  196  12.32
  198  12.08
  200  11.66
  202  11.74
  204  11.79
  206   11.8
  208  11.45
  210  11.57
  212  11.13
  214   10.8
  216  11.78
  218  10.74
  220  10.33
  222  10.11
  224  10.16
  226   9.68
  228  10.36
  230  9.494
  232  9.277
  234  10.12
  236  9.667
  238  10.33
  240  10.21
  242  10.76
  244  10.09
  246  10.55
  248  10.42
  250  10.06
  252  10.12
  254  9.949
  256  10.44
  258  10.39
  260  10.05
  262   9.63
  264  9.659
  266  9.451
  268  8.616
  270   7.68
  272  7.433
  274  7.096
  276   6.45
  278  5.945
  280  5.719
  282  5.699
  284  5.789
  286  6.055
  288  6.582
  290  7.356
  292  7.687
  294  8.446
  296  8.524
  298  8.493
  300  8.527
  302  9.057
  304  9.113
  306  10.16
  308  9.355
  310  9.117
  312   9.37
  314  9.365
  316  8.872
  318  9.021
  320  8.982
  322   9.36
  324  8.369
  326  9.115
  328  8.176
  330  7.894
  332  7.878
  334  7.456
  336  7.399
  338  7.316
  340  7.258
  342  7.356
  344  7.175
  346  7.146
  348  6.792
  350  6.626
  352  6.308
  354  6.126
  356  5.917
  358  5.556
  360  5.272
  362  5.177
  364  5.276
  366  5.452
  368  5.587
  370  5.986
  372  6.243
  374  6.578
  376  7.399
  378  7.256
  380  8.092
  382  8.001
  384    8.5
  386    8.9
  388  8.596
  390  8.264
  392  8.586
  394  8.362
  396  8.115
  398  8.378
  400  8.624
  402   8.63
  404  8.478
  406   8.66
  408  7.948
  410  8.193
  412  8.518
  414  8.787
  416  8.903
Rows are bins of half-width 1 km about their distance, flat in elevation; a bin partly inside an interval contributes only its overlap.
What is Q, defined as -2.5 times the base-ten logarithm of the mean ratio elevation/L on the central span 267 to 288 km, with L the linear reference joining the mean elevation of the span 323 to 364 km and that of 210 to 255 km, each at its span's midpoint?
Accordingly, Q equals 0.33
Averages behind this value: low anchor 10.3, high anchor 6.97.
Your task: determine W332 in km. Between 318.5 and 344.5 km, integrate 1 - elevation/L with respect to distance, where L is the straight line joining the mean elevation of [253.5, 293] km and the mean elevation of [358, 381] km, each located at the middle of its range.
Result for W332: -4.41 km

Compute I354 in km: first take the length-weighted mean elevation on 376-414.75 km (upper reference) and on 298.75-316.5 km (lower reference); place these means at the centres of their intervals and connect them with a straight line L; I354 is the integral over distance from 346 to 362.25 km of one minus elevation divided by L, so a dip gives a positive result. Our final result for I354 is 5.0 km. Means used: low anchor 9.21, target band 6.08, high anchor 8.33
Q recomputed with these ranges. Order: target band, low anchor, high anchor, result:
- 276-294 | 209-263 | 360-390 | 0.369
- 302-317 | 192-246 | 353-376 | -0.203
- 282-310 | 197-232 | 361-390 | 0.110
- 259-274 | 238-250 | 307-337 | 0.125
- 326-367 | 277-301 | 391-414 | 0.150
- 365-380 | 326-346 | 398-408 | 0.244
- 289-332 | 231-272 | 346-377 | -0.130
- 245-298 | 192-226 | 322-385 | 0.148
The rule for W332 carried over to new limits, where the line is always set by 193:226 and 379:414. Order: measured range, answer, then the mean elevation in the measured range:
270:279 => 3.04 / 6.84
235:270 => 2.33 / 9.96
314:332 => 1.60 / 8.71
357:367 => 4.03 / 5.35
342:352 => 2.47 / 6.91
